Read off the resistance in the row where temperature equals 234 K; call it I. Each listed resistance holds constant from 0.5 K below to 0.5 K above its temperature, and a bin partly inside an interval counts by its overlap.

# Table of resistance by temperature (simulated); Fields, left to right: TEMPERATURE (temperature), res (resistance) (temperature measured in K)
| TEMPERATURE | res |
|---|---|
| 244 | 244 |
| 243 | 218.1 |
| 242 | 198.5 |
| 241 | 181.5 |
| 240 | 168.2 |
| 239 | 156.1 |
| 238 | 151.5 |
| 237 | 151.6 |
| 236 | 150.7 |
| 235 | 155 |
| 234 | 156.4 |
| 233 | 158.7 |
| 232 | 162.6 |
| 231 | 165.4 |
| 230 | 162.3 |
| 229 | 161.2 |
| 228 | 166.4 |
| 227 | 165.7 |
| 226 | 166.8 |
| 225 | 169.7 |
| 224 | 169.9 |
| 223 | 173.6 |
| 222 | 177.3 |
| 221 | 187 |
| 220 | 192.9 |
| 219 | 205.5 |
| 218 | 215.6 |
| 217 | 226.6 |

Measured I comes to 156.4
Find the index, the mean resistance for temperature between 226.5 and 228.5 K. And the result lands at 166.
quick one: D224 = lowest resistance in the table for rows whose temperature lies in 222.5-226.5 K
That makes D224 166.8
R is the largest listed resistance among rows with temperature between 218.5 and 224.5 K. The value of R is 205.5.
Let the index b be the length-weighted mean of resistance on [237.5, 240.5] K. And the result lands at 159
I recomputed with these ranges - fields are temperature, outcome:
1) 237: 151.6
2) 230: 162.3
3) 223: 173.6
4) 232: 162.6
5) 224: 169.9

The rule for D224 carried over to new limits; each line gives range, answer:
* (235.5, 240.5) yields 150.7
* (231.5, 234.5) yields 156.4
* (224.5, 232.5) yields 161.2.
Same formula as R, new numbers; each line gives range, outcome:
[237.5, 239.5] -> 156.1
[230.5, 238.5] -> 165.4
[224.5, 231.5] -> 169.7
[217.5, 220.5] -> 215.6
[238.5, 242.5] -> 198.5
